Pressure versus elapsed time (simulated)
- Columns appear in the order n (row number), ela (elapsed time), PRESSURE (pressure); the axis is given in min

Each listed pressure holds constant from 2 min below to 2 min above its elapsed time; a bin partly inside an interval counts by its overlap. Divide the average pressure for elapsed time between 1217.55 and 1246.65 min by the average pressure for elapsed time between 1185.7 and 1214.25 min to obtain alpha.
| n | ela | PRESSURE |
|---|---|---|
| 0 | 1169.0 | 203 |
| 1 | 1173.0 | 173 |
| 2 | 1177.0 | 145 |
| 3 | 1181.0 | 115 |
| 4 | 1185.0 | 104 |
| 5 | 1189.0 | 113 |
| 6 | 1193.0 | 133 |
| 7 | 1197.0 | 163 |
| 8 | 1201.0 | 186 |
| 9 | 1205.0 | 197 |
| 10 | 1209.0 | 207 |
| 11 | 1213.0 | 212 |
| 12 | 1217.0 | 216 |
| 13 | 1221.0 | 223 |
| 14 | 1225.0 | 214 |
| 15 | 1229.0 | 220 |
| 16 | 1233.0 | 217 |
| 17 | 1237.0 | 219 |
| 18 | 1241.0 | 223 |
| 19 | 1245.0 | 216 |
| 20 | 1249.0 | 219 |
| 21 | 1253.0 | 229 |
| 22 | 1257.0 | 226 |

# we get 1.3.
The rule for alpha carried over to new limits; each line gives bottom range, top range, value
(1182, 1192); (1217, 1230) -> 1.96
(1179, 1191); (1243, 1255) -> 2.00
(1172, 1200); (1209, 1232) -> 1.59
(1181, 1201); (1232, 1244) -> 1.65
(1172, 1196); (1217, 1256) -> 1.69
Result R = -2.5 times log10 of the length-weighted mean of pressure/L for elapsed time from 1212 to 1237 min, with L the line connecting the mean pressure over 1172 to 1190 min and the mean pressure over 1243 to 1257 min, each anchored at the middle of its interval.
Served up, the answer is -0.16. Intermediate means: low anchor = 129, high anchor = 222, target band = 217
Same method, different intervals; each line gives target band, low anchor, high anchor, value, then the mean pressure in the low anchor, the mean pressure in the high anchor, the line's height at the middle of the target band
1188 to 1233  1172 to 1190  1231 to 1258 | -0.12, 129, 221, 172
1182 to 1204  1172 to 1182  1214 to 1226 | 0.22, 144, 218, 172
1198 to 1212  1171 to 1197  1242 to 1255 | -0.20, 133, 221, 162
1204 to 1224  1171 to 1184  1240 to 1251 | -0.16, 141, 219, 183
